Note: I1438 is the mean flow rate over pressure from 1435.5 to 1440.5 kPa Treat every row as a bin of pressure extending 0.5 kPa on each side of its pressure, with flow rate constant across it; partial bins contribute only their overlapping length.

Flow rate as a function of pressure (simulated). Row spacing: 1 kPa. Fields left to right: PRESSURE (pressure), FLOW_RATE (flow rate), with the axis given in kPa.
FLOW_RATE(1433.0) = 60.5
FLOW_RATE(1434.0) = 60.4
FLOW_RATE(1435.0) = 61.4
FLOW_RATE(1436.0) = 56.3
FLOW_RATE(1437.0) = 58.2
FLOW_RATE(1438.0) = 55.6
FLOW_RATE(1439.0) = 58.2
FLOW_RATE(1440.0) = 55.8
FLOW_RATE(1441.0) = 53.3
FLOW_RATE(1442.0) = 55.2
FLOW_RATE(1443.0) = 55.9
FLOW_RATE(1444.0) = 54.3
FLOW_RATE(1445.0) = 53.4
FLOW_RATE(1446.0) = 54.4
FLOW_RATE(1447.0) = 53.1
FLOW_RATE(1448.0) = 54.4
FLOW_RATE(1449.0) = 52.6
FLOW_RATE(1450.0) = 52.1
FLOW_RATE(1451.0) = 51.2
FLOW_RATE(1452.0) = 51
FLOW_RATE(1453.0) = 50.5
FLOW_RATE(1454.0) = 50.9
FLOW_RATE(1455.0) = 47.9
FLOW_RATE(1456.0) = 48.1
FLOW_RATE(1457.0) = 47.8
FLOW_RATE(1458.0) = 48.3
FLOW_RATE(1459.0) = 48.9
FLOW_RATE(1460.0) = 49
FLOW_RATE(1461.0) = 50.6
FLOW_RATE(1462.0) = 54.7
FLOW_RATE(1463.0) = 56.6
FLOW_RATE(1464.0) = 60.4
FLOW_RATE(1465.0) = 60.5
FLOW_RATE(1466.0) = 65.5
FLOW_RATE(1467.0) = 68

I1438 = 56.8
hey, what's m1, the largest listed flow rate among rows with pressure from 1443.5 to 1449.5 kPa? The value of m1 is 54.4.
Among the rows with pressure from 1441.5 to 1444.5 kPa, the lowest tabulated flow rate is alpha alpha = 54.3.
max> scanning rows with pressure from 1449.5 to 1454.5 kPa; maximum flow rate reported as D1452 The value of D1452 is 52.1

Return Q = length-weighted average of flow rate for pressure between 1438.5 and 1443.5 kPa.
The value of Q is 55.7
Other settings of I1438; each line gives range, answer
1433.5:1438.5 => 58.4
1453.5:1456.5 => 49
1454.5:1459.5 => 48.2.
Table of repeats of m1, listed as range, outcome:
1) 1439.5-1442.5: 55.8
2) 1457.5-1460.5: 49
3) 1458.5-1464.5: 60.4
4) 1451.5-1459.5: 51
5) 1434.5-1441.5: 61.4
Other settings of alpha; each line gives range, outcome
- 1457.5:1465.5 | 48.3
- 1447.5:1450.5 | 52.1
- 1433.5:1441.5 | 53.3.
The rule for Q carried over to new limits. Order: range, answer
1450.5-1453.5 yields 50.9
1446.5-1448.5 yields 53.8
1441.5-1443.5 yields 55.5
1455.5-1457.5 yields 48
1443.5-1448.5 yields 53.9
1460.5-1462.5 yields 52.7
